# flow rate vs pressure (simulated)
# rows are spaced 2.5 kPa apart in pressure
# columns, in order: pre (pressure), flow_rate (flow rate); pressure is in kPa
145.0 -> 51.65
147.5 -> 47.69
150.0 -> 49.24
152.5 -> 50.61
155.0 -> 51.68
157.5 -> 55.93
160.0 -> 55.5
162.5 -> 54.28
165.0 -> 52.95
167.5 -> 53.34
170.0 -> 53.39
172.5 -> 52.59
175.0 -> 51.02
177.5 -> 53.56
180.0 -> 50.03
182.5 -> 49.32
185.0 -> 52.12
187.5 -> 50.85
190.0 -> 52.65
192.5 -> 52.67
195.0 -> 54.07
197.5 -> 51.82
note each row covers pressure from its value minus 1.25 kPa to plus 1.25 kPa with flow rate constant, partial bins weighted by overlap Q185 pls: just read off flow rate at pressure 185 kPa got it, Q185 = 52.12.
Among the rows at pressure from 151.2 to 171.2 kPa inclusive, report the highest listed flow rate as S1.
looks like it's 55.93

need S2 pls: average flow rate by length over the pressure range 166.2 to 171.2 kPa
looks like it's 53.4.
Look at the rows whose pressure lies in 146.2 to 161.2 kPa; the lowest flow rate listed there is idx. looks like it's 47.69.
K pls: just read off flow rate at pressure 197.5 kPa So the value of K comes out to 51.82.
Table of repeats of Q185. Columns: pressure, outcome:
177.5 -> 53.56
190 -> 52.65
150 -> 49.24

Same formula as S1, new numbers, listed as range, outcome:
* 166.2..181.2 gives 53.56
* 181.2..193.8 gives 52.67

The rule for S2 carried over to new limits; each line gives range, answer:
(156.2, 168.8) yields 54.4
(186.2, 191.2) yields 51.7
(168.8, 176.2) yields 52.3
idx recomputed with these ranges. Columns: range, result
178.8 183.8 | 49.32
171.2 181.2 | 50.03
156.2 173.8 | 52.59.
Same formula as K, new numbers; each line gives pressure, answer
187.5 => 50.85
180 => 50.03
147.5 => 47.69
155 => 51.68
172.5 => 52.59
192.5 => 52.67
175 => 51.02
